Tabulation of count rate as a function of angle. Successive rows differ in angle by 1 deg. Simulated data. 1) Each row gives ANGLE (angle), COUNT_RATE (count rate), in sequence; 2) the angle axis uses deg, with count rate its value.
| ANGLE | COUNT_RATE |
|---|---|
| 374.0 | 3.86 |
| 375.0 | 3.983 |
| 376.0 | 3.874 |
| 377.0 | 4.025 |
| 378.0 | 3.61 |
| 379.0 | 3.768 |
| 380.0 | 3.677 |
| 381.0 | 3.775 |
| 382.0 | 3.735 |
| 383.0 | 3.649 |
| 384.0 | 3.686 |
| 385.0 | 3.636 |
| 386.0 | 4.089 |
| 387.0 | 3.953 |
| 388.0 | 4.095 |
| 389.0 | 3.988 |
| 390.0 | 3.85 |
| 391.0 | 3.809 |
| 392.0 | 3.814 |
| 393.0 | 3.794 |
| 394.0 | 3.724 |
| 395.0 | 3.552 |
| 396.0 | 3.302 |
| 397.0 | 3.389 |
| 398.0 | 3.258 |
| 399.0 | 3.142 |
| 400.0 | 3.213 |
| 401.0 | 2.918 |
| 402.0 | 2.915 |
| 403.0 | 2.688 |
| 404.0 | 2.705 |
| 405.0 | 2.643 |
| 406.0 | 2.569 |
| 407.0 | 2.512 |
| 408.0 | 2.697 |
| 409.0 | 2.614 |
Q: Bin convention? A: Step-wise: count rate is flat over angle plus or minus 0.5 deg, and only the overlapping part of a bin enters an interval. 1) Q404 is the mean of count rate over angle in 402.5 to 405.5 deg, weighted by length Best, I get 2.68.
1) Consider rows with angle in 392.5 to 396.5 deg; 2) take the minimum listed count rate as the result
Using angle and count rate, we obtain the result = 3.302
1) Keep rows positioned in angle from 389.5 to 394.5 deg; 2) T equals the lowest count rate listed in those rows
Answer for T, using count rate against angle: 3.724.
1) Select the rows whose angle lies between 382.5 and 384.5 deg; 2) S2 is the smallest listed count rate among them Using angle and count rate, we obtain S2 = 3.649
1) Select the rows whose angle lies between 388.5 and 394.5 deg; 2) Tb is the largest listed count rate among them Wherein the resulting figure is 3.988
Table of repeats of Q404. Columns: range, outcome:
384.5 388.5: 3.94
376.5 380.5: 3.77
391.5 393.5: 3.8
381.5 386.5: 3.76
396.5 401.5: 3.18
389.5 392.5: 3.82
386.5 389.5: 4.01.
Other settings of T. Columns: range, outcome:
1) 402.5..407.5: 2.512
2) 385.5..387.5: 3.953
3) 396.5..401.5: 2.918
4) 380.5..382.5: 3.735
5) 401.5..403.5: 2.688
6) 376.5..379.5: 3.61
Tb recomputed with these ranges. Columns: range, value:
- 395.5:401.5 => 3.389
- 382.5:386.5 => 4.089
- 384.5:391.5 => 4.095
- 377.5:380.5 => 3.768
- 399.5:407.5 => 3.213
